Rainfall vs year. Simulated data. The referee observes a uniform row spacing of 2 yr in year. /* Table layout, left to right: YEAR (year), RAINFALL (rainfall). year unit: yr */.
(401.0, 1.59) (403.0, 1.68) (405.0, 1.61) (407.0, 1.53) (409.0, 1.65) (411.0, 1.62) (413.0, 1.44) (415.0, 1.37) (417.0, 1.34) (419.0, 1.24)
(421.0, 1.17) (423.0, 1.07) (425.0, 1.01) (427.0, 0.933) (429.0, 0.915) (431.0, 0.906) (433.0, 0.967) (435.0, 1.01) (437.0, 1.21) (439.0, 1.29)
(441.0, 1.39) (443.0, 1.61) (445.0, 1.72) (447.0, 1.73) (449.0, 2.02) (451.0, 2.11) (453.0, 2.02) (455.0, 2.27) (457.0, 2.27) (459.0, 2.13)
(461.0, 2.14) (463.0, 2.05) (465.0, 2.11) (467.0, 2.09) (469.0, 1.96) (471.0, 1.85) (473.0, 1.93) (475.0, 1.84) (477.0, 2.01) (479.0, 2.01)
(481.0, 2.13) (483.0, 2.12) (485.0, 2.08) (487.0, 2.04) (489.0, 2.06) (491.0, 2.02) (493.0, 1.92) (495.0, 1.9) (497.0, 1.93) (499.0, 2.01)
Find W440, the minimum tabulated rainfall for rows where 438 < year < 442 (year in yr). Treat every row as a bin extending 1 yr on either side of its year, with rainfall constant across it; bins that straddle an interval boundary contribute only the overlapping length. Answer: 1.29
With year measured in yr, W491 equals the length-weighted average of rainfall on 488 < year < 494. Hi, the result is 2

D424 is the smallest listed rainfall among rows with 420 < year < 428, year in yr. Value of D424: 0.933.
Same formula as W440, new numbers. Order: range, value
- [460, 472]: 1.85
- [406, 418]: 1.34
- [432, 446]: 0.967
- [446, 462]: 1.73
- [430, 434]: 0.906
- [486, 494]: 1.92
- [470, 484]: 1.84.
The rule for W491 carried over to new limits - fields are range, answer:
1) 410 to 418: 1.44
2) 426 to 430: 0.924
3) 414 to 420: 1.32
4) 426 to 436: 0.946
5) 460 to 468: 2.1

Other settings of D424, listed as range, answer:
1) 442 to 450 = 1.61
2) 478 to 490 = 2.01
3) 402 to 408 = 1.53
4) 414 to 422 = 1.17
